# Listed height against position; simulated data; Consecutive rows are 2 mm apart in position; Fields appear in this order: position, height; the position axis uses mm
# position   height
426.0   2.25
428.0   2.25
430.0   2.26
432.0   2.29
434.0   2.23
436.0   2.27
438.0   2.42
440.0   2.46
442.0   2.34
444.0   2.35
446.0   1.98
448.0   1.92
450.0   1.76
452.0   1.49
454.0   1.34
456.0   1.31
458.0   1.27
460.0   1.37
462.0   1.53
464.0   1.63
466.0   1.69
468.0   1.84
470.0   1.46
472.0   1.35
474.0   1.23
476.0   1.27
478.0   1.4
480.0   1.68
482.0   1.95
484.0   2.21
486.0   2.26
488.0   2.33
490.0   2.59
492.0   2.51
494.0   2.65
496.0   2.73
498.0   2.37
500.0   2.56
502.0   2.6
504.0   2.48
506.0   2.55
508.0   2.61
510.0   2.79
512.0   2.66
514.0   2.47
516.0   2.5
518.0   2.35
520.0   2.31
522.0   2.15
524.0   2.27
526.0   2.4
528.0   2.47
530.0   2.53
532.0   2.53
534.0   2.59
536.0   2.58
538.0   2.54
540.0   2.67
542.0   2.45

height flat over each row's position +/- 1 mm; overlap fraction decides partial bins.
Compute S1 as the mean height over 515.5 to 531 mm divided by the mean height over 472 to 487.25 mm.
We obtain 1.39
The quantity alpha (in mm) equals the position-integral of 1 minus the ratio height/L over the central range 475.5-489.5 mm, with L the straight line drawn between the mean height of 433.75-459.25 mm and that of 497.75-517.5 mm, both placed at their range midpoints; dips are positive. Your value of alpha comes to 2.3 mm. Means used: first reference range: 1.92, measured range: 1.92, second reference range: 2.56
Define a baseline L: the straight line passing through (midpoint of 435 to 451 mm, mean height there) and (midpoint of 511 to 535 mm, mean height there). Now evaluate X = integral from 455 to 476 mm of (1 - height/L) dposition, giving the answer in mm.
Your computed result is 7.43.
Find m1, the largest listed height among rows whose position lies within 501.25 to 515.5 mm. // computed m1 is 2.79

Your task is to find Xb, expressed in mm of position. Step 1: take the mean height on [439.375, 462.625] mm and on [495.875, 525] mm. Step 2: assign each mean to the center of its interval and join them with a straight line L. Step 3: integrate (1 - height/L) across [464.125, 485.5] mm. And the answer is 4.4 mm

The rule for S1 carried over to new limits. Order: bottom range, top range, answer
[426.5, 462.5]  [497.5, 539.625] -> 1.28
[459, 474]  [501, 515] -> 1.69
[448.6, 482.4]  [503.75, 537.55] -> 1.66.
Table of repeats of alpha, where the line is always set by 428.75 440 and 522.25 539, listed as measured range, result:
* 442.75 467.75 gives 7.4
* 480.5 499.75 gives 0.1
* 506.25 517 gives -0.7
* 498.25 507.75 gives -0.4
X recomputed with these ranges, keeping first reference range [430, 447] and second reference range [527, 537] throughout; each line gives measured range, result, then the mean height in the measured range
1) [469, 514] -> 4.4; 2.2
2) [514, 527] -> 0.9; 2.34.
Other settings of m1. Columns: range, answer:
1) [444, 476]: 2.35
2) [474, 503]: 2.73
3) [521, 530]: 2.53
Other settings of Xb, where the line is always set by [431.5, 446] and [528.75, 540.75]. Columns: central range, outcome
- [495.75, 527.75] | 0.3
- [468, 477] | 3.8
